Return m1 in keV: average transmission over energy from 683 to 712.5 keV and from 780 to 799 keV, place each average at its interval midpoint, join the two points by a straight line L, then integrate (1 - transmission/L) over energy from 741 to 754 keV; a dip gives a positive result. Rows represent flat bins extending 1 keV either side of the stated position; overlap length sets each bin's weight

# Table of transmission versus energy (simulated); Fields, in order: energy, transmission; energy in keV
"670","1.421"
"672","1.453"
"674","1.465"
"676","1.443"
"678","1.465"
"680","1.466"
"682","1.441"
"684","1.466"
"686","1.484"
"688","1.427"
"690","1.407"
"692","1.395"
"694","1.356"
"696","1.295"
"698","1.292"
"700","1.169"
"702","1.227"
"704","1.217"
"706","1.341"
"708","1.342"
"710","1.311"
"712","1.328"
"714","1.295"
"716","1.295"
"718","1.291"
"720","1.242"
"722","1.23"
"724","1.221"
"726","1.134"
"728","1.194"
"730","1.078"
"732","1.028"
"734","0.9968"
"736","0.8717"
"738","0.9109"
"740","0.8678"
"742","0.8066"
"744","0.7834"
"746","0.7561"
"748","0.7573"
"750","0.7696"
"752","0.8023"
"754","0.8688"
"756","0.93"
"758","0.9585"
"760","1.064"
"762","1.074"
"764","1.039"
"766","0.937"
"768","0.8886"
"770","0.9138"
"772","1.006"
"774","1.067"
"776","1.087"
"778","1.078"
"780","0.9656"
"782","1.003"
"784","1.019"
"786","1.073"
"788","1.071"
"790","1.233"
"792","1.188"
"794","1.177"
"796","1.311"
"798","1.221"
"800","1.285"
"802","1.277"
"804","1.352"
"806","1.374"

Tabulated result 4.67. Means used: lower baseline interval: 1.34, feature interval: 0.786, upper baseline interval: 1.13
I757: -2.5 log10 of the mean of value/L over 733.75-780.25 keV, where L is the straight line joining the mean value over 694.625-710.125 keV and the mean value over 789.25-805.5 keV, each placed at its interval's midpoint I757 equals 0.34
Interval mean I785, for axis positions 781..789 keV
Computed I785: 1.04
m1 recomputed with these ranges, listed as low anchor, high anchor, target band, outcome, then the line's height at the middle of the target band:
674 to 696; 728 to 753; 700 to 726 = -2.69 keV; 1.15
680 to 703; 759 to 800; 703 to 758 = 8.14 keV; 1.24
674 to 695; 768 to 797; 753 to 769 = 2.58 keV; 1.16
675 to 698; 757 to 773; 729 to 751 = 4.90 keV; 1.12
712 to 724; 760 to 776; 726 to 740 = 2.12 keV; 1.19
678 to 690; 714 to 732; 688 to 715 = 0.62 keV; 1.34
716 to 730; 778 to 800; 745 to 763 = 4.41 keV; 1.18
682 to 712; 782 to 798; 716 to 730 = 0.80 keV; 1.29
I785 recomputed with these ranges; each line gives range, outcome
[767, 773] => 0.936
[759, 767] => 1.03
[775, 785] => 1.03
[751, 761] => 0.925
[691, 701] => 1.3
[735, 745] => 0.848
